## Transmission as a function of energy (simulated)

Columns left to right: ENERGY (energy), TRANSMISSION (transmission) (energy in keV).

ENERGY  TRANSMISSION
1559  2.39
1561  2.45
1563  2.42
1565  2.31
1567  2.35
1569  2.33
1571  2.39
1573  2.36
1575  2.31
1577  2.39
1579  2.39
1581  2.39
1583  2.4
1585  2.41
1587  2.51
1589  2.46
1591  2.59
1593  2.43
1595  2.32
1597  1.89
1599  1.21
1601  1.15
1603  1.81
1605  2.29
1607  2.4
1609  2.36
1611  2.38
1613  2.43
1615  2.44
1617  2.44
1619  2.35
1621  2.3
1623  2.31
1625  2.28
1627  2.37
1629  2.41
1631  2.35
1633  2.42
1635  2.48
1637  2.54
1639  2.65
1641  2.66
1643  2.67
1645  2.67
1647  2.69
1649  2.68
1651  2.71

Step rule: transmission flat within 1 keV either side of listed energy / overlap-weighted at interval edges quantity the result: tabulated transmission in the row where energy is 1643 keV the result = 2.67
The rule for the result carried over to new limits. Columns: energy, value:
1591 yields 2.59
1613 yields 2.43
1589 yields 2.46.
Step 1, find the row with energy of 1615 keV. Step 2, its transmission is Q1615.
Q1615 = 2.44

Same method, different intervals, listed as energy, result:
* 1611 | 2.38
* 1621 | 2.3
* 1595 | 2.32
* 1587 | 2.51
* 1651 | 2.71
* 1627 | 2.37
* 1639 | 2.65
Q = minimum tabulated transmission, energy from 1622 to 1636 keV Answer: 2.28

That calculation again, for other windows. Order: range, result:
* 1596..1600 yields 1.21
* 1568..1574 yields 2.33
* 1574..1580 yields 2.31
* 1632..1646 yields 2.42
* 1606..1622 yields 2.3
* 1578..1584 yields 2.39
